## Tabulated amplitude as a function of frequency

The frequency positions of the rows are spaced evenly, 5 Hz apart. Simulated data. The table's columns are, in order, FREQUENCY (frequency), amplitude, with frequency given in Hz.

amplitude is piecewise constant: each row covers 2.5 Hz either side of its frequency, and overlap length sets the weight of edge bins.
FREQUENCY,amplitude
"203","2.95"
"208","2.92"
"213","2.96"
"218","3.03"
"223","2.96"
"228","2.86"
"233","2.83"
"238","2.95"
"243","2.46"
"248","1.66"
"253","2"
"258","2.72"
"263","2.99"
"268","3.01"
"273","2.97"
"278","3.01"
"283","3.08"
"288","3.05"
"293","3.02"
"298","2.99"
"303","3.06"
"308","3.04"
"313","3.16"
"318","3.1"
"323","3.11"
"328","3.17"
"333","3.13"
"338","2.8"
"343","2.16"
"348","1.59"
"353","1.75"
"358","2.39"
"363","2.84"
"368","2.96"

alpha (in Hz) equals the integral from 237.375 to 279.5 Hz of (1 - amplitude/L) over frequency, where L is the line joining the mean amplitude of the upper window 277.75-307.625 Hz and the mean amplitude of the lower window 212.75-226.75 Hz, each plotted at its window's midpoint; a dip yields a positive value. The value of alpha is 5.5 Hz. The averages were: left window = 2.98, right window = 3.04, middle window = 2.62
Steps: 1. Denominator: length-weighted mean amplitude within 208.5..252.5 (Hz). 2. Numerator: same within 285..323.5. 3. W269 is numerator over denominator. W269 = 1.14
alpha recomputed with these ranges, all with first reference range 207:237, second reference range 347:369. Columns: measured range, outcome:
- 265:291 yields -3.41 Hz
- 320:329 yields -2.45 Hz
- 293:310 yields -3.05 Hz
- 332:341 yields -1.80 Hz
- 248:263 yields 2.29 Hz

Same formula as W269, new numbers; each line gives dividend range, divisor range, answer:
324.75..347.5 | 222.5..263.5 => 1.06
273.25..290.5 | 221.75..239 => 1.05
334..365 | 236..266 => 0.93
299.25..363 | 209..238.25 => 0.93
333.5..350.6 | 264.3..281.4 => 0.76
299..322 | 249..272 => 1.17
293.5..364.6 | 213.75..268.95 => 1.02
